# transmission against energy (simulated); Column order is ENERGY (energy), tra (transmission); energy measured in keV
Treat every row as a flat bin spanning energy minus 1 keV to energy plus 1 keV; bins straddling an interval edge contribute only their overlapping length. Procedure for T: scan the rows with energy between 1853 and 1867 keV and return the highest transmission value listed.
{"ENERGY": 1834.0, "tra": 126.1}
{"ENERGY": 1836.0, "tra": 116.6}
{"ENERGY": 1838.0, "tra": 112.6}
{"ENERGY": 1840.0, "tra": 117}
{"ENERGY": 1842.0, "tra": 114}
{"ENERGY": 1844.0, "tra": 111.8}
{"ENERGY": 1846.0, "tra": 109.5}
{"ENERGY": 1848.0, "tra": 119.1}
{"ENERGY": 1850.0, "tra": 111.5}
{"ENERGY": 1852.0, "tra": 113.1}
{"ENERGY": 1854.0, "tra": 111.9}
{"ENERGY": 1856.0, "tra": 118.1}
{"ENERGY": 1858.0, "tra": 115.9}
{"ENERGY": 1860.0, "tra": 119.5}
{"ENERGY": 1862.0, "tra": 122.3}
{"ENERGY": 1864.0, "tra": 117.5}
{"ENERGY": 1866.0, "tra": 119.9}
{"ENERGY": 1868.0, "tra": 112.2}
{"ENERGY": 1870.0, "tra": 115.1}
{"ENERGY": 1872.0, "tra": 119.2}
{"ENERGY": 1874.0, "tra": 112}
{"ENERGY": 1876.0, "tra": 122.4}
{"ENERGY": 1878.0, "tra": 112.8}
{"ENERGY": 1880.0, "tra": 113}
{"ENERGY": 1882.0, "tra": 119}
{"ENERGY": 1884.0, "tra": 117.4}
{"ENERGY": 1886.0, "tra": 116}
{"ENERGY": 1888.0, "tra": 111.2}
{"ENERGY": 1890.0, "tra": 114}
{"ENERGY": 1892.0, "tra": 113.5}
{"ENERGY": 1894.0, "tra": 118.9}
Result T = 122.3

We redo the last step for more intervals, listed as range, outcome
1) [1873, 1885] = 122.4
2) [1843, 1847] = 111.8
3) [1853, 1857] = 118.1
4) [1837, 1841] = 117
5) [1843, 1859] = 119.1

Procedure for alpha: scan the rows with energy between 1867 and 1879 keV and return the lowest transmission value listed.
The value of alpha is 112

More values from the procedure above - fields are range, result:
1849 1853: 111.5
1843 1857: 109.5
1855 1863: 115.9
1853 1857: 111.9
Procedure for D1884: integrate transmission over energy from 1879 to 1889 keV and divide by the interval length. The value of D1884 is 115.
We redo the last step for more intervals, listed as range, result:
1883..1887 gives 117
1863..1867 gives 119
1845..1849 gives 114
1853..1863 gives 118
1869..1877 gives 117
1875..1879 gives 118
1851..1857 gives 114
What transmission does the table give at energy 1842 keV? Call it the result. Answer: 114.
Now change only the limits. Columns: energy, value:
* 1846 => 109.5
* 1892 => 113.5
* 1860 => 119.5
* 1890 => 114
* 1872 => 119.2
